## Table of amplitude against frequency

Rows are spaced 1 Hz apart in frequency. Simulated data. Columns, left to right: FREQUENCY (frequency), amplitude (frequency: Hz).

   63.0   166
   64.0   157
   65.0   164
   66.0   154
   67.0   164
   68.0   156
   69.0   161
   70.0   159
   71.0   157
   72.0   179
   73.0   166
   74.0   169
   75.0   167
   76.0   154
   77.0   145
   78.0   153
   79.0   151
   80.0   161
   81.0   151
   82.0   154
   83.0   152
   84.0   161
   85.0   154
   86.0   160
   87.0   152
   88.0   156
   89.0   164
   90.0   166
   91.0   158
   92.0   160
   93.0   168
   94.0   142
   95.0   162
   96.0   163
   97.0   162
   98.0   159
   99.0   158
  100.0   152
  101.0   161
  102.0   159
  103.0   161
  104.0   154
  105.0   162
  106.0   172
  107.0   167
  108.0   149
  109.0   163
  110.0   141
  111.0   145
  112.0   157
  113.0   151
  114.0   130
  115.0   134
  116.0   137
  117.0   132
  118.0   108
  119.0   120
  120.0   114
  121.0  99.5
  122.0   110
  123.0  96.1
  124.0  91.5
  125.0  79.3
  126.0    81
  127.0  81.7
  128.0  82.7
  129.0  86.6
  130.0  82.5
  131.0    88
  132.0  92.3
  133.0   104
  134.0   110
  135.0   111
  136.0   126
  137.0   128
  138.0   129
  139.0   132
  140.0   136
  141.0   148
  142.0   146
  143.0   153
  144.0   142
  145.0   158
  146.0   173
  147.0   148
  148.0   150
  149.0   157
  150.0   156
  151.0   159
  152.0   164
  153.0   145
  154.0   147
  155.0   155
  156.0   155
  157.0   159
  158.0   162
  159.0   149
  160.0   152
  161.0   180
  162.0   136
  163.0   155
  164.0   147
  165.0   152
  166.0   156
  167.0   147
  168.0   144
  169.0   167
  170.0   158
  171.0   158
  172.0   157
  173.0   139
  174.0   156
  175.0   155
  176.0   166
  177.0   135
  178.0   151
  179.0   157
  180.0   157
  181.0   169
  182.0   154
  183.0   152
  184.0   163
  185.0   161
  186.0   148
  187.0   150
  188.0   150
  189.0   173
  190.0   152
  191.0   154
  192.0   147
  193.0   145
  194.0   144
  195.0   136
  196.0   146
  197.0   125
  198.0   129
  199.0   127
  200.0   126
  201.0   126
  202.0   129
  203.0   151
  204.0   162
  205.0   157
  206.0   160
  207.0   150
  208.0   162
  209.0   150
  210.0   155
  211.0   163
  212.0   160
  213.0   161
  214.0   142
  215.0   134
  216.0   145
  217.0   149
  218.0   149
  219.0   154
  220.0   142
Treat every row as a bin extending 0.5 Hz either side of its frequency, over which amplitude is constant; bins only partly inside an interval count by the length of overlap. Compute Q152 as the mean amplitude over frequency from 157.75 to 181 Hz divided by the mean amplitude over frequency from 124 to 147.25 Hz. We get 1.31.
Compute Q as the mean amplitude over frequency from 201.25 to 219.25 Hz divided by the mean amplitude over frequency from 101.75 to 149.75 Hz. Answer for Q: 1.18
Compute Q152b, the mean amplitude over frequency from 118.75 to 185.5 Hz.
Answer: 138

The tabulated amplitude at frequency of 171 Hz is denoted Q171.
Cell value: 158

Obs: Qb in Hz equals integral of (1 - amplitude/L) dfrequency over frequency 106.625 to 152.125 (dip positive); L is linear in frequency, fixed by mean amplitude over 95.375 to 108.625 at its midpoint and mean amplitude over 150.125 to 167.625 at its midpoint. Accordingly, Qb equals 8.8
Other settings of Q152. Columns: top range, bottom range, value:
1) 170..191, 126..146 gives 1.31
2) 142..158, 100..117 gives 1.02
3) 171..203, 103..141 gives 1.21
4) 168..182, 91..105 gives 0.98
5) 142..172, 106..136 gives 1.33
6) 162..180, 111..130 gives 1.38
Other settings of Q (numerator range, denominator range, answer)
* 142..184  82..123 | 1.04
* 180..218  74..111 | 0.95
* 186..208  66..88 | 0.92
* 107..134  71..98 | 0.72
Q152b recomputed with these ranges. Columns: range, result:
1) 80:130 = 140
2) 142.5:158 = 155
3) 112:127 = 114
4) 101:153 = 131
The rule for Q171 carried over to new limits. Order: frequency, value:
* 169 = 167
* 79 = 151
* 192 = 147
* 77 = 145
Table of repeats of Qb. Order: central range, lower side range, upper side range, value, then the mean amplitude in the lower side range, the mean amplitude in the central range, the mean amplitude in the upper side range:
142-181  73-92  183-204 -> -1.54 Hz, 157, 154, 145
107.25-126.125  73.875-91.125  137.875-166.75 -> 3.67 Hz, 157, 124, 152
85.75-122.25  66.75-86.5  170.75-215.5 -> 1.76 Hz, 159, 149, 150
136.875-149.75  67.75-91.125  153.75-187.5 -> 0.73 Hz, 159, 147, 154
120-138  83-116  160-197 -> 6.55 Hz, 156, 98.4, 153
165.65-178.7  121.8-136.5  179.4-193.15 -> -1.17 Hz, 94.5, 153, 156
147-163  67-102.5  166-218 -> -0.18 Hz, 159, 155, 150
